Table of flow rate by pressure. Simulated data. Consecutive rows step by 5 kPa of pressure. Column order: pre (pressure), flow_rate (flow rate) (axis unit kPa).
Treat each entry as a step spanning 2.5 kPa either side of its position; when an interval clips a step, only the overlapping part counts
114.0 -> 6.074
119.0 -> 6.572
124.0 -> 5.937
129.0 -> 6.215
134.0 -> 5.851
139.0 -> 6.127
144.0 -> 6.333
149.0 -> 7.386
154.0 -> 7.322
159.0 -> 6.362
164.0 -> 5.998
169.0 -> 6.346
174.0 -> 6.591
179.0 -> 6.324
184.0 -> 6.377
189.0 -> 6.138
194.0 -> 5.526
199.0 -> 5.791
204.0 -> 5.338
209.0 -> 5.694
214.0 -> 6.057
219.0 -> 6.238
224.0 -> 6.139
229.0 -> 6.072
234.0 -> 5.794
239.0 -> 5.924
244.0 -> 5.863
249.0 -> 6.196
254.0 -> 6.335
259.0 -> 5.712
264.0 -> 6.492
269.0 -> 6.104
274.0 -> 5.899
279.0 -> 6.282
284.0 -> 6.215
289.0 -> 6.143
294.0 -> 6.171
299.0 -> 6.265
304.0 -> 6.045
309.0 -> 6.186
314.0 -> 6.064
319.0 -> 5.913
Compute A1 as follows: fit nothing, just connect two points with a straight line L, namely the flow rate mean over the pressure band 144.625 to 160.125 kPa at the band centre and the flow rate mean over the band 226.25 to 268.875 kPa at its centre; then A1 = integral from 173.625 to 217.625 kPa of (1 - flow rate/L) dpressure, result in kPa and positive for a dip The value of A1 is 4.1 kPa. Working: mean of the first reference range 7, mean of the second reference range 6.05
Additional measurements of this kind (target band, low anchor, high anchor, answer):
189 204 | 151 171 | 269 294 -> 1.71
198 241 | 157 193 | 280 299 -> 2.38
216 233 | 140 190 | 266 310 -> 0.60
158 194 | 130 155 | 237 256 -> 0.79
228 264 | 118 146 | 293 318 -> 0.70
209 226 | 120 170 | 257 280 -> 0.38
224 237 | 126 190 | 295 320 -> 0.61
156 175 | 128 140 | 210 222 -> -0.85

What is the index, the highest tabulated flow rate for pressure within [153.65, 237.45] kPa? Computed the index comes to 7.322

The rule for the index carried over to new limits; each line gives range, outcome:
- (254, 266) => 6.492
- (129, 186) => 7.386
